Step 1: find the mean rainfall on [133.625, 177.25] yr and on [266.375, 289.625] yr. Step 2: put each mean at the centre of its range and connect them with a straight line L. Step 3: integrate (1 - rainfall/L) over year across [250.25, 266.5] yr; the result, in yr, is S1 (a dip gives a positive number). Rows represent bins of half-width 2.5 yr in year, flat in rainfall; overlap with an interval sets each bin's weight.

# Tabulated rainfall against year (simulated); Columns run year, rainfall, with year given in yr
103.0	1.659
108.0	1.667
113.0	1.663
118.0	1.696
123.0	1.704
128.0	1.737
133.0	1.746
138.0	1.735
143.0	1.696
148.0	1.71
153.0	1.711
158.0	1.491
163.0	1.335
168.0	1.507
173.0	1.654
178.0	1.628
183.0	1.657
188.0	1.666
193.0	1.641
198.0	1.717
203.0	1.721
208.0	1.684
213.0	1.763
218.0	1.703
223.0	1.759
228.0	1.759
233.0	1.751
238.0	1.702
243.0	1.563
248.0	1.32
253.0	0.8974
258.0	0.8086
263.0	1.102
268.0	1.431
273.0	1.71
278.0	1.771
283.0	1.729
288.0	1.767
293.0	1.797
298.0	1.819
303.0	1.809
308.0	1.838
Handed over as 6.82 yr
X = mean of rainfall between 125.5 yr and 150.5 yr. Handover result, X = 1.72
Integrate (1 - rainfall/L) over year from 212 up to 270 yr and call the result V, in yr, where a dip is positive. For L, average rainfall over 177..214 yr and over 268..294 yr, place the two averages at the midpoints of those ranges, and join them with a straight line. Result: 8.4 yr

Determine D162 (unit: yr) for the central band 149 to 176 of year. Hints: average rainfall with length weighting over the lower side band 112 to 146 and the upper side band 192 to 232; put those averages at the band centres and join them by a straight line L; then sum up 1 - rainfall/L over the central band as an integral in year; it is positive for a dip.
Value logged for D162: 2.6 yr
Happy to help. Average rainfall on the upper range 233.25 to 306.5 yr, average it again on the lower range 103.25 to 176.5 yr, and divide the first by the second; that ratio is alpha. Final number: 0.9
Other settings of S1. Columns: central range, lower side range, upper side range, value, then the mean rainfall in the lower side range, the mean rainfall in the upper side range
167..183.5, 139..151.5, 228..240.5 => 0.97 yr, 1.71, 1.73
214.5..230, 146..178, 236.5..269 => -4.49 yr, 1.57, 1.24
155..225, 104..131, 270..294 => 3.22 yr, 1.69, 1.75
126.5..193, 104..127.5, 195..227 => 2.67 yr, 1.69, 1.72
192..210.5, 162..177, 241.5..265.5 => -4.32 yr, 1.53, 1.12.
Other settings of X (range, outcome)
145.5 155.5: 1.71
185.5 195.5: 1.65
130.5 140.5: 1.74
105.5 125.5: 1.68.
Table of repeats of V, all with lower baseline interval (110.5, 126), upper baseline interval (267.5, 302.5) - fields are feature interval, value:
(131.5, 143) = -0.24 yr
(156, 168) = 1.93 yr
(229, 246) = 0.55 yr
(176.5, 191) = 0.49 yr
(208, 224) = -0.12 yr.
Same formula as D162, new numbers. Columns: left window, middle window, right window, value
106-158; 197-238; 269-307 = 0.0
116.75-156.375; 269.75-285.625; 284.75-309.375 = 0.6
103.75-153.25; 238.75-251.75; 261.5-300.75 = 1.9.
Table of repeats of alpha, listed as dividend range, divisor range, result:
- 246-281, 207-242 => 0.75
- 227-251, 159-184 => 1.03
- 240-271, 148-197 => 0.75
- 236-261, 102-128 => 0.74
